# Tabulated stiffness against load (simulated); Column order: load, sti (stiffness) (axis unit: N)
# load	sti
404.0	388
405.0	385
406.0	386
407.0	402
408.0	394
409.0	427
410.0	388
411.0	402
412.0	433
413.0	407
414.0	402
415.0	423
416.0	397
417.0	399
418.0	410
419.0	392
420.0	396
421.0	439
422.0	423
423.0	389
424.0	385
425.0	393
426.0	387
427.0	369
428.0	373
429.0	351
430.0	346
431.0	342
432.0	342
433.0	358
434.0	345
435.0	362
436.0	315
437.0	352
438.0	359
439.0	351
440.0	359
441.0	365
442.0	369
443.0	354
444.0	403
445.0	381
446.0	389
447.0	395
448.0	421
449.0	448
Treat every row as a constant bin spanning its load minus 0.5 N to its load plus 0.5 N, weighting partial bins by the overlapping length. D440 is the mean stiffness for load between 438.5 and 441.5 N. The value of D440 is 358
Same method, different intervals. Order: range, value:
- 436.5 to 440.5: 355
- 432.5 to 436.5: 345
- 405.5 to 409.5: 402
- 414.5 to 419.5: 404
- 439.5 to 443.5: 362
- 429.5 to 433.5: 347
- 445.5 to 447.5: 392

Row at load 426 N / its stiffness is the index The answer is 387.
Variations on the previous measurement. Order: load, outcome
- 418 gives 410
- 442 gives 369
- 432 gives 342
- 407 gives 402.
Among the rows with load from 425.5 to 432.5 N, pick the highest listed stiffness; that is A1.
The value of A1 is 387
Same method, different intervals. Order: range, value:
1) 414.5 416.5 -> 423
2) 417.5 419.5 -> 410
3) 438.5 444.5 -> 403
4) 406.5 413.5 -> 433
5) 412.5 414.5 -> 407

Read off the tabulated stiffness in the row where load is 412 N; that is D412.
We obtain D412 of 433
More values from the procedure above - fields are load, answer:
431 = 342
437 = 352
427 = 369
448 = 421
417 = 399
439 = 351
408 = 394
